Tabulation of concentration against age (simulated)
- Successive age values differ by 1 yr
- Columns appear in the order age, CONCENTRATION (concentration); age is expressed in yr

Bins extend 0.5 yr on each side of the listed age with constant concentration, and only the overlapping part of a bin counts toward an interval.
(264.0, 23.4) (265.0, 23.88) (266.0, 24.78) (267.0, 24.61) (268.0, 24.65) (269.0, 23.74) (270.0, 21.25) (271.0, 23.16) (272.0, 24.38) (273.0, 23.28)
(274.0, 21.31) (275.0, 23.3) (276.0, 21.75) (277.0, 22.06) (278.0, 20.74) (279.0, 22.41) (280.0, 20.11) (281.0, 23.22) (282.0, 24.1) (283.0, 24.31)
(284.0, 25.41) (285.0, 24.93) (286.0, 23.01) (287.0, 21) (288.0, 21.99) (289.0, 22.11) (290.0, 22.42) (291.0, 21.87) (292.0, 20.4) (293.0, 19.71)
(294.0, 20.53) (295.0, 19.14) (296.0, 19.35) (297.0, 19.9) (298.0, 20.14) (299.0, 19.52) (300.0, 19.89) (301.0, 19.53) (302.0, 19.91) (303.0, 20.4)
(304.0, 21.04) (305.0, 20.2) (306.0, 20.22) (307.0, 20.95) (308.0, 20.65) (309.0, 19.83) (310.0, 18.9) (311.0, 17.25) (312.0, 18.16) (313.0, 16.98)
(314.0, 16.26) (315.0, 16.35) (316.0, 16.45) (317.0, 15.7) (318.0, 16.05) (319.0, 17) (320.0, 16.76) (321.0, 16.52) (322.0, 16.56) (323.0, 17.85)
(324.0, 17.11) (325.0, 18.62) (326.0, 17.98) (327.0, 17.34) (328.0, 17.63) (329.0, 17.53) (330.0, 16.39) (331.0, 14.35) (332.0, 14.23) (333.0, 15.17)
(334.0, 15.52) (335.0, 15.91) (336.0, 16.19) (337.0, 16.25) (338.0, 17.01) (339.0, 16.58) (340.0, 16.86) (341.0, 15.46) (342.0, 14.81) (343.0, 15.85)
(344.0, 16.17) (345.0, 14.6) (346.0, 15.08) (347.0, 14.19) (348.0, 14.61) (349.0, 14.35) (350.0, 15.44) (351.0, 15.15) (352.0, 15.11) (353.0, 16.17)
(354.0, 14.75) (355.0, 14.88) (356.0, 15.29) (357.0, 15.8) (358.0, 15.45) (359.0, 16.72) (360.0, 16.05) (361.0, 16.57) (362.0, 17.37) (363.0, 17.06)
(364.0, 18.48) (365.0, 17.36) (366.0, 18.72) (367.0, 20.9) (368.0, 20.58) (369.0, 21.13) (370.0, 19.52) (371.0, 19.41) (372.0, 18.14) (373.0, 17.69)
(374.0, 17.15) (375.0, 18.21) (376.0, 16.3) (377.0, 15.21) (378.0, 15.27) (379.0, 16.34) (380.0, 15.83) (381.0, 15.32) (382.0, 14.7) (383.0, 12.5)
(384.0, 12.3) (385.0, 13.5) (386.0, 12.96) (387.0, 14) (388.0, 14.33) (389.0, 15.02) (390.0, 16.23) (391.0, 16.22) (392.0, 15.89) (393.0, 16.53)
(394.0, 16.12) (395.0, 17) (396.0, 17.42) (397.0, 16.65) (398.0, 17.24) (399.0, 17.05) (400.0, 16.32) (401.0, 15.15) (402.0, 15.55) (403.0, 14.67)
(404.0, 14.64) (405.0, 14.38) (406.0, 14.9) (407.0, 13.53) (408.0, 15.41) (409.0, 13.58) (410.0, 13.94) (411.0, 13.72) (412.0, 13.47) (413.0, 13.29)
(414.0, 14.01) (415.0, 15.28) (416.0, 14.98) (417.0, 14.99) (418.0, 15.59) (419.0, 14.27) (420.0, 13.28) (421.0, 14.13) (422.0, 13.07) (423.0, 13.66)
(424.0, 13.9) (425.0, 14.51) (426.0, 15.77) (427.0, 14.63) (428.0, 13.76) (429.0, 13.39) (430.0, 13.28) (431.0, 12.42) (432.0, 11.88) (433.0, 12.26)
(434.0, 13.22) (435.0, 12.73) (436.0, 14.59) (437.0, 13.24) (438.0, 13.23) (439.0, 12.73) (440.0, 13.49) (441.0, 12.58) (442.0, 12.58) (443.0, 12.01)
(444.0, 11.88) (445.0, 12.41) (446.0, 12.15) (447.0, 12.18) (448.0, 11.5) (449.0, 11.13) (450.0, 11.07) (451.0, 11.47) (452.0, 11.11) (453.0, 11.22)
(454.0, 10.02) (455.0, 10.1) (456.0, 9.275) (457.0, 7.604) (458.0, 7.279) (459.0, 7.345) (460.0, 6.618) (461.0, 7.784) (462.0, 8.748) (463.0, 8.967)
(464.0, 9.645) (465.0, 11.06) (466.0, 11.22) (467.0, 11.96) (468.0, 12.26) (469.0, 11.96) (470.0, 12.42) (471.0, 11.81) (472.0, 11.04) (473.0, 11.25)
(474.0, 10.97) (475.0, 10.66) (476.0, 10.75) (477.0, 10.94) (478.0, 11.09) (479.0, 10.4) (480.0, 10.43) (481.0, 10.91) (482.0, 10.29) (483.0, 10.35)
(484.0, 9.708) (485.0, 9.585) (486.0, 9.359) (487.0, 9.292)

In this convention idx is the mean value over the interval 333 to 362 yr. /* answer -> 15.6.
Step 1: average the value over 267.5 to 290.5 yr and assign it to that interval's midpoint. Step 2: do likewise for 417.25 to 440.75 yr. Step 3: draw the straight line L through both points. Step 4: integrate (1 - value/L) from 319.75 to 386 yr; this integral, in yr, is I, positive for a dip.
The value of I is 6.8 yr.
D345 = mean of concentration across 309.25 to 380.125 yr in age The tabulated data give 16.6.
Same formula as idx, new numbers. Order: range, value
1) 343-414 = 15.9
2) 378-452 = 14.1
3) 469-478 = 11.3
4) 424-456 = 12.5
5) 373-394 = 15.3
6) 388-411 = 15.5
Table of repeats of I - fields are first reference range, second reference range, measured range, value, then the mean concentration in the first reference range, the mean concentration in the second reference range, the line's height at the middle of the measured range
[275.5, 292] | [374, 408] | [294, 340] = 5.7 yr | 22.5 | 15.4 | 20.3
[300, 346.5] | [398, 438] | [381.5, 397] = 0.1 yr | 17.2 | 14.2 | 15.1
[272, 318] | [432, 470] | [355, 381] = -2.0 yr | 20.6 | 11.1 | 16.2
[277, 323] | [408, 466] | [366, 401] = -2.7 yr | 20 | 12.3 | 15.3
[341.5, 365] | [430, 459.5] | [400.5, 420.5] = -2.0 yr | 15.7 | 11.6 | 13.1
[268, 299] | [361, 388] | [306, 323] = 2.2 yr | 22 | 16.7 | 20.2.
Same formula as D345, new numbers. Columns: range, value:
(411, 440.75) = 13.7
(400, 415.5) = 14.4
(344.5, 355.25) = 14.9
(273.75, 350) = 18.7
